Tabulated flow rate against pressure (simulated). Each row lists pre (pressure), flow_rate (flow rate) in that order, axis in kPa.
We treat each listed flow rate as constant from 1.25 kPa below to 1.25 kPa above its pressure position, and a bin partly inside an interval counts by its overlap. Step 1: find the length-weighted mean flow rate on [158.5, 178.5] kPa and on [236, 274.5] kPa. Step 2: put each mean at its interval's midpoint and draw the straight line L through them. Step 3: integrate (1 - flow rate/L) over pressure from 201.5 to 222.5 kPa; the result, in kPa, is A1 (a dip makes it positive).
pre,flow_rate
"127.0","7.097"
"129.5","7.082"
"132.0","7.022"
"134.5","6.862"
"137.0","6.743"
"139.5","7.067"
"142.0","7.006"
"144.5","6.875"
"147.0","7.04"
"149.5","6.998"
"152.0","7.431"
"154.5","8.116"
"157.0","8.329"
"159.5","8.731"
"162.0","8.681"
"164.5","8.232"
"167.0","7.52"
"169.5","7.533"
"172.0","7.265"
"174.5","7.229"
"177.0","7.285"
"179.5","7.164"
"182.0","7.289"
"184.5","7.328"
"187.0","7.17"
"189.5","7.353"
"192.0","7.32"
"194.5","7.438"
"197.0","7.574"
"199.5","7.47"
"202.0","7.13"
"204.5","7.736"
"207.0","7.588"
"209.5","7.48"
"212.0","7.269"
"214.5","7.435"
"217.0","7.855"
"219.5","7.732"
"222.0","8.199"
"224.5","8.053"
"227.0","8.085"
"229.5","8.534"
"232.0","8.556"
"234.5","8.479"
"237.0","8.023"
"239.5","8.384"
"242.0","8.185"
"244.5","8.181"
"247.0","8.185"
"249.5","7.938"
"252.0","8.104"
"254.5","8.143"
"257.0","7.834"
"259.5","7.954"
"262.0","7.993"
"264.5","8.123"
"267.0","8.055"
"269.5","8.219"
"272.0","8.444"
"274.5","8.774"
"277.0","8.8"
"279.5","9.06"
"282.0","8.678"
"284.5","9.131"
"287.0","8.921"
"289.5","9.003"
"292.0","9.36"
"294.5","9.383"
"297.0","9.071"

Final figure 1.0 kPa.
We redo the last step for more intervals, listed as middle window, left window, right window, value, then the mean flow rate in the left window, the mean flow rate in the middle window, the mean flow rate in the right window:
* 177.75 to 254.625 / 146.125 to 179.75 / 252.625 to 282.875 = 2.4 kPa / 7.71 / 7.78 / 8.33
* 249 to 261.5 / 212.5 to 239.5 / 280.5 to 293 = 0.8 kPa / 8.09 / 8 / 9.01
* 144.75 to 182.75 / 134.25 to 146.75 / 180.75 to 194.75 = -2.8 kPa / 6.92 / 7.64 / 7.31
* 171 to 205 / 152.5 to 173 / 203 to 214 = 1.8 kPa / 8.04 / 7.33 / 7.5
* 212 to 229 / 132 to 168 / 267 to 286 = 0.6 kPa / 7.53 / 7.88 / 8.69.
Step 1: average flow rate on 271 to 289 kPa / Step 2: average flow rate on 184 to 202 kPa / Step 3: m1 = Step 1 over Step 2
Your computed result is 1.20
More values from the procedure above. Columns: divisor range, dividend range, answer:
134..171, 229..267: 1.08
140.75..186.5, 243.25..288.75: 1.11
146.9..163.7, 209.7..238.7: 1.00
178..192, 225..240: 1.15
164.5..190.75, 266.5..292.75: 1.19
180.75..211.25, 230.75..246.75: 1.12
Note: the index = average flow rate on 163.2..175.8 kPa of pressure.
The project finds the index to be 7.56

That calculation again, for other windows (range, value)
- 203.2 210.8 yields 7.6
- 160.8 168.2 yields 8.14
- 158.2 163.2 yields 8.7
